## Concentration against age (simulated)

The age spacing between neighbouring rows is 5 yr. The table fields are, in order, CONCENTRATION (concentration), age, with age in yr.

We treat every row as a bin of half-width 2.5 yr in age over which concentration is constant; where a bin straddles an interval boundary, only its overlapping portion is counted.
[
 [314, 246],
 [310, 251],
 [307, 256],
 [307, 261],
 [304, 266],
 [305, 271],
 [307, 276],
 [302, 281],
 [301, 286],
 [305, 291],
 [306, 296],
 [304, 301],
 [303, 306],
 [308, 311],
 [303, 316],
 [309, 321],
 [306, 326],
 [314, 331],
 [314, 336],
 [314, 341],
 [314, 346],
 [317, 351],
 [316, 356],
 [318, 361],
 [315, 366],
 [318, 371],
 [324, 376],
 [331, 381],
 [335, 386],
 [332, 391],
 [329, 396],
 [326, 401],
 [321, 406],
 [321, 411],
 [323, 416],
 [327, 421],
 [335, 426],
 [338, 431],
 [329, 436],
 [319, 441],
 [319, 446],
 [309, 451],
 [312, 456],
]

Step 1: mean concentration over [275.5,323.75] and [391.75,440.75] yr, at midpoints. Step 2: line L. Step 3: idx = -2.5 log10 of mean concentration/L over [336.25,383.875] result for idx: -0.01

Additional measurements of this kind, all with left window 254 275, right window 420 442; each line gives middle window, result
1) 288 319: 0.02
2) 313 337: 0.02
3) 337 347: 0.01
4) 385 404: -0.02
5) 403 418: 0.02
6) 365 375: 0.01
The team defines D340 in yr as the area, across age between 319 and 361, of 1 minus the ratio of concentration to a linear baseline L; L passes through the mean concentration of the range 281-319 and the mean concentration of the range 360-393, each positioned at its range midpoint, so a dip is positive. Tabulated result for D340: 0.2 yr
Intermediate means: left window 304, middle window 313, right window 325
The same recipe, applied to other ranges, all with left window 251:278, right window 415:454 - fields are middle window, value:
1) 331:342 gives 0.0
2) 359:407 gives -0.9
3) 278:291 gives 0.3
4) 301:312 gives 0.2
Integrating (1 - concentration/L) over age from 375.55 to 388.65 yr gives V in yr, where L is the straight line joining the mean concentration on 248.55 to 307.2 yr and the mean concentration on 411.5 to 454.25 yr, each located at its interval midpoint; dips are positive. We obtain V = -0.53 yr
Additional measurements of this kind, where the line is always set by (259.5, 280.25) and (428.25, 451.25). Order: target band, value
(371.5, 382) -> -0.26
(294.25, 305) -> 0.14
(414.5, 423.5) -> -0.09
